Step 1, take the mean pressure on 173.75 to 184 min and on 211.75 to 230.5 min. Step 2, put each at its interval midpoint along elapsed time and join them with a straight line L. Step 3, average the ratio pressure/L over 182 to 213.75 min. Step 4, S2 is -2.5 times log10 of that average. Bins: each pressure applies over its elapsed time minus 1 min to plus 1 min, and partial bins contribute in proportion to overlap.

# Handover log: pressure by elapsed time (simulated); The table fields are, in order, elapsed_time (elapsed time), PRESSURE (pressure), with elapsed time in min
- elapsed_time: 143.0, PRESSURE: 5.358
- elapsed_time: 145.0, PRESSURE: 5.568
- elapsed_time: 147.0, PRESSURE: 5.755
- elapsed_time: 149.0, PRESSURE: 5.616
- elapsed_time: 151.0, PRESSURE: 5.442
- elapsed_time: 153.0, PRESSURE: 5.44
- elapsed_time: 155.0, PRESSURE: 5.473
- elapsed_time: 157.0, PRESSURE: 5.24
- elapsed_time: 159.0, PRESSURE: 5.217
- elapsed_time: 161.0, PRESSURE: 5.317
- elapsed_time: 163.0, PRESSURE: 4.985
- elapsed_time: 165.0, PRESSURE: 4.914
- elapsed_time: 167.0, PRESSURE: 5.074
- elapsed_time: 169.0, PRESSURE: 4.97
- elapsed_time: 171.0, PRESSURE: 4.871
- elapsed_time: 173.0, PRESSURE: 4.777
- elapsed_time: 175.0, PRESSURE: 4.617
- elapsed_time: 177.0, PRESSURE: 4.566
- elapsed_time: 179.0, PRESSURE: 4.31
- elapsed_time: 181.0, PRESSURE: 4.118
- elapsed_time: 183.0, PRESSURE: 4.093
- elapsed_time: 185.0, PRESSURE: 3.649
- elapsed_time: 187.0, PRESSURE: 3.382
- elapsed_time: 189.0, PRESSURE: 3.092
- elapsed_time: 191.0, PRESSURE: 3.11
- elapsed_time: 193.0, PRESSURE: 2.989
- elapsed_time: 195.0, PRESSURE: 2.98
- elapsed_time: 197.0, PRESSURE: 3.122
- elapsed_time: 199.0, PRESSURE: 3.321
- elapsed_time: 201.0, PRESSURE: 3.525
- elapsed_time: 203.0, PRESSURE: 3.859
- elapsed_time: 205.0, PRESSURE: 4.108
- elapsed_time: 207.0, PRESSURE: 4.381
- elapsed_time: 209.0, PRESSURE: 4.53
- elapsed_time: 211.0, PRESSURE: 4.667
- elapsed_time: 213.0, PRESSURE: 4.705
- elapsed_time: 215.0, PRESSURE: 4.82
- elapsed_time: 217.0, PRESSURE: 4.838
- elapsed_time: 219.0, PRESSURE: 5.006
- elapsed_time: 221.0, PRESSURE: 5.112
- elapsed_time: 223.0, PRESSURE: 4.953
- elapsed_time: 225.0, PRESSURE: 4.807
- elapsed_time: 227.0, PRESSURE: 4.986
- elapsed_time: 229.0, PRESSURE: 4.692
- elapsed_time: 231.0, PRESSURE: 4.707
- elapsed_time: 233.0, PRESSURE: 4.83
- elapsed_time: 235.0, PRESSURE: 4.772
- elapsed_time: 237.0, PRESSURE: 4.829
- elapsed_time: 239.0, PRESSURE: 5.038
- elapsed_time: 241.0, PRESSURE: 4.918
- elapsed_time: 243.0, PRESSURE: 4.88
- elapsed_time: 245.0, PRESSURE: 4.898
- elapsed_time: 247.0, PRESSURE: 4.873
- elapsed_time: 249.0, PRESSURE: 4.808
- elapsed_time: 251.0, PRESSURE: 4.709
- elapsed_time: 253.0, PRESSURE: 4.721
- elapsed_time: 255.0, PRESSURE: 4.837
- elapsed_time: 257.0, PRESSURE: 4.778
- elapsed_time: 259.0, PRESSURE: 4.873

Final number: 0.23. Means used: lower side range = 4.35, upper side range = 4.87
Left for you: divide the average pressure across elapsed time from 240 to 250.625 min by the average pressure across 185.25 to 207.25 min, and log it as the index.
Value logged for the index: 1.42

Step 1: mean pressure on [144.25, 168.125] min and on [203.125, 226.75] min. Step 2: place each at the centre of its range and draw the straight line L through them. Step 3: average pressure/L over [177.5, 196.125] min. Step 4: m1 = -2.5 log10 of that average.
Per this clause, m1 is 0.37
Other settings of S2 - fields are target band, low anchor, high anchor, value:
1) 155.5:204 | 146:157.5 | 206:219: 0.23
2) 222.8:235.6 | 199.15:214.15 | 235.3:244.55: -0.03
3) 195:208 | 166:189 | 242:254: 0.23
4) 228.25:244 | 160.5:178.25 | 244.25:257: 0.00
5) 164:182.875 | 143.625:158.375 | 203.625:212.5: 0.09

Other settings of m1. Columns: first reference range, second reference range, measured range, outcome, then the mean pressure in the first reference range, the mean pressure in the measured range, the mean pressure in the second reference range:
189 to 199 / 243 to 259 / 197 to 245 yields -0.18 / 3.08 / 4.6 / 4.81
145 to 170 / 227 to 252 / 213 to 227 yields 0.01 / 5.3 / 4.91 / 4.84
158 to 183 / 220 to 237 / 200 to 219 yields 0.10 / 4.78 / 4.41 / 4.86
